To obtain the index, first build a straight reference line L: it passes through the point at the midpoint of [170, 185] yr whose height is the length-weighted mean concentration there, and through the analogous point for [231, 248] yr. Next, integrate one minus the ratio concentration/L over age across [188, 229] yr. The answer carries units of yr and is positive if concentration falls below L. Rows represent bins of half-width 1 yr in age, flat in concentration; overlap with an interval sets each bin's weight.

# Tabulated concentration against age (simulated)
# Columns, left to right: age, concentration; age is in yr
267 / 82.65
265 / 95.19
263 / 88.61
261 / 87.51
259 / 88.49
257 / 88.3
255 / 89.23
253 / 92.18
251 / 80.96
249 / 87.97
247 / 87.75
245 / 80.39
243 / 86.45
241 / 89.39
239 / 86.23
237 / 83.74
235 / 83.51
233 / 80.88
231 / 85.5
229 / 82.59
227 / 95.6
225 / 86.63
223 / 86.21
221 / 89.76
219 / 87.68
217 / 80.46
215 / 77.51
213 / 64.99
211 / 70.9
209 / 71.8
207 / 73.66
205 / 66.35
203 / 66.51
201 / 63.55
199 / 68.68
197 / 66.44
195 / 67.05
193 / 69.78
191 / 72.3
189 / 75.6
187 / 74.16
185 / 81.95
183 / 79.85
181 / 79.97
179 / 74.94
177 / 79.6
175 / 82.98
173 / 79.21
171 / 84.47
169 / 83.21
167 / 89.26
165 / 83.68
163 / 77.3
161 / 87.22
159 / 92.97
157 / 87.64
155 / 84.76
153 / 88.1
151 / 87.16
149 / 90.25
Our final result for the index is 3.7 yr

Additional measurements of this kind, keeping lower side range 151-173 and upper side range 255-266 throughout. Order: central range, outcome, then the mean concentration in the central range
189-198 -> 1.8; 69.6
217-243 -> 0.6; 86.2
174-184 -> 0.8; 79.5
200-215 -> 3.2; 68.9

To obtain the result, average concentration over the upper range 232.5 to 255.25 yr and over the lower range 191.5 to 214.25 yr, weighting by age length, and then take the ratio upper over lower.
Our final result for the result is 1.25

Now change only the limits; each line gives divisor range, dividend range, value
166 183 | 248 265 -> 1.08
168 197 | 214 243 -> 1.11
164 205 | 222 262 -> 1.14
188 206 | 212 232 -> 1.22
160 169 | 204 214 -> 0.83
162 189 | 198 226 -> 0.93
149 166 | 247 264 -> 1.02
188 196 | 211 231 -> 1.17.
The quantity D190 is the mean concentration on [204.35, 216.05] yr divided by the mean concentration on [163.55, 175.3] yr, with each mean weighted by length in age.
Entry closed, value 0.85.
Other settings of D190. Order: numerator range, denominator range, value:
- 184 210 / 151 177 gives 0.83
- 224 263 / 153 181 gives 1.03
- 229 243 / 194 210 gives 1.25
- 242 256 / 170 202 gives 1.15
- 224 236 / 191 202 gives 1.27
